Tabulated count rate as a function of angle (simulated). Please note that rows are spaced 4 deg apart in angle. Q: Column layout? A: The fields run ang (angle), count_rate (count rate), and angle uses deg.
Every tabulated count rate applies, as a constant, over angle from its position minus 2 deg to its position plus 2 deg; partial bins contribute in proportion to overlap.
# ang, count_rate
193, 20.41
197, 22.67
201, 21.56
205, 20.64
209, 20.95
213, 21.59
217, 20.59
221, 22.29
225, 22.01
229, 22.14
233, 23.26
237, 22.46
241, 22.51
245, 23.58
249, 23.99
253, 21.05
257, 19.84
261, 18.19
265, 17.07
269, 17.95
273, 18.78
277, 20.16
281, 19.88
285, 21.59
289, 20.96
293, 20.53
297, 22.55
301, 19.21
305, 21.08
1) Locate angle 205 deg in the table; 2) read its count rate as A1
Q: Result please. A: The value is 20.64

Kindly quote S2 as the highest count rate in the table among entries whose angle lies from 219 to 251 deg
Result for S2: 23.99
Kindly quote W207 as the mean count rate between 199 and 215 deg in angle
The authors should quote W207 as 21.2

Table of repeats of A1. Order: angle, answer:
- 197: 22.67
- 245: 23.58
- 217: 20.59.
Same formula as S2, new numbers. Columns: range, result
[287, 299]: 22.55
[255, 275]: 19.84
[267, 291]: 21.59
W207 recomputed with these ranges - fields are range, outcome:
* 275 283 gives 20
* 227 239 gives 22.6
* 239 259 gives 22.2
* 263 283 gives 18.8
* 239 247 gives 23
